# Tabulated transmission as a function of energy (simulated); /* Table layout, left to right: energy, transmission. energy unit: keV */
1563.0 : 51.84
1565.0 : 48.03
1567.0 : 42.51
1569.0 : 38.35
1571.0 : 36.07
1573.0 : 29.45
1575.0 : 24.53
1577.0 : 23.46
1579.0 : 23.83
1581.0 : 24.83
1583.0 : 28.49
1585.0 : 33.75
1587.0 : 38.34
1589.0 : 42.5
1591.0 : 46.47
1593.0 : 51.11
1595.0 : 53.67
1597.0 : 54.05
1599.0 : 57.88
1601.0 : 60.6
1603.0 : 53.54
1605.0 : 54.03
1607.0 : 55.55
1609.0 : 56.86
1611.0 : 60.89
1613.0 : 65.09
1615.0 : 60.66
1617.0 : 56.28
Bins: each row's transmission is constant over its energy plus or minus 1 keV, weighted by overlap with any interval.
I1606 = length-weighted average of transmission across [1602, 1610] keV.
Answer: 55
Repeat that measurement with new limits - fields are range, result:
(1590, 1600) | 52.6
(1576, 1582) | 24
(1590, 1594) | 48.8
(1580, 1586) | 29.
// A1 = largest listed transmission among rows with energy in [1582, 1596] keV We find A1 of 53.67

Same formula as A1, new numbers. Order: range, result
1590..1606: 60.6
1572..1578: 29.45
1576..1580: 23.83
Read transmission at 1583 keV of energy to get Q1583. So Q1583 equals 28.49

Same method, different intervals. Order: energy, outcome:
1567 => 42.51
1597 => 54.05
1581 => 24.83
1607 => 55.55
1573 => 29.45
